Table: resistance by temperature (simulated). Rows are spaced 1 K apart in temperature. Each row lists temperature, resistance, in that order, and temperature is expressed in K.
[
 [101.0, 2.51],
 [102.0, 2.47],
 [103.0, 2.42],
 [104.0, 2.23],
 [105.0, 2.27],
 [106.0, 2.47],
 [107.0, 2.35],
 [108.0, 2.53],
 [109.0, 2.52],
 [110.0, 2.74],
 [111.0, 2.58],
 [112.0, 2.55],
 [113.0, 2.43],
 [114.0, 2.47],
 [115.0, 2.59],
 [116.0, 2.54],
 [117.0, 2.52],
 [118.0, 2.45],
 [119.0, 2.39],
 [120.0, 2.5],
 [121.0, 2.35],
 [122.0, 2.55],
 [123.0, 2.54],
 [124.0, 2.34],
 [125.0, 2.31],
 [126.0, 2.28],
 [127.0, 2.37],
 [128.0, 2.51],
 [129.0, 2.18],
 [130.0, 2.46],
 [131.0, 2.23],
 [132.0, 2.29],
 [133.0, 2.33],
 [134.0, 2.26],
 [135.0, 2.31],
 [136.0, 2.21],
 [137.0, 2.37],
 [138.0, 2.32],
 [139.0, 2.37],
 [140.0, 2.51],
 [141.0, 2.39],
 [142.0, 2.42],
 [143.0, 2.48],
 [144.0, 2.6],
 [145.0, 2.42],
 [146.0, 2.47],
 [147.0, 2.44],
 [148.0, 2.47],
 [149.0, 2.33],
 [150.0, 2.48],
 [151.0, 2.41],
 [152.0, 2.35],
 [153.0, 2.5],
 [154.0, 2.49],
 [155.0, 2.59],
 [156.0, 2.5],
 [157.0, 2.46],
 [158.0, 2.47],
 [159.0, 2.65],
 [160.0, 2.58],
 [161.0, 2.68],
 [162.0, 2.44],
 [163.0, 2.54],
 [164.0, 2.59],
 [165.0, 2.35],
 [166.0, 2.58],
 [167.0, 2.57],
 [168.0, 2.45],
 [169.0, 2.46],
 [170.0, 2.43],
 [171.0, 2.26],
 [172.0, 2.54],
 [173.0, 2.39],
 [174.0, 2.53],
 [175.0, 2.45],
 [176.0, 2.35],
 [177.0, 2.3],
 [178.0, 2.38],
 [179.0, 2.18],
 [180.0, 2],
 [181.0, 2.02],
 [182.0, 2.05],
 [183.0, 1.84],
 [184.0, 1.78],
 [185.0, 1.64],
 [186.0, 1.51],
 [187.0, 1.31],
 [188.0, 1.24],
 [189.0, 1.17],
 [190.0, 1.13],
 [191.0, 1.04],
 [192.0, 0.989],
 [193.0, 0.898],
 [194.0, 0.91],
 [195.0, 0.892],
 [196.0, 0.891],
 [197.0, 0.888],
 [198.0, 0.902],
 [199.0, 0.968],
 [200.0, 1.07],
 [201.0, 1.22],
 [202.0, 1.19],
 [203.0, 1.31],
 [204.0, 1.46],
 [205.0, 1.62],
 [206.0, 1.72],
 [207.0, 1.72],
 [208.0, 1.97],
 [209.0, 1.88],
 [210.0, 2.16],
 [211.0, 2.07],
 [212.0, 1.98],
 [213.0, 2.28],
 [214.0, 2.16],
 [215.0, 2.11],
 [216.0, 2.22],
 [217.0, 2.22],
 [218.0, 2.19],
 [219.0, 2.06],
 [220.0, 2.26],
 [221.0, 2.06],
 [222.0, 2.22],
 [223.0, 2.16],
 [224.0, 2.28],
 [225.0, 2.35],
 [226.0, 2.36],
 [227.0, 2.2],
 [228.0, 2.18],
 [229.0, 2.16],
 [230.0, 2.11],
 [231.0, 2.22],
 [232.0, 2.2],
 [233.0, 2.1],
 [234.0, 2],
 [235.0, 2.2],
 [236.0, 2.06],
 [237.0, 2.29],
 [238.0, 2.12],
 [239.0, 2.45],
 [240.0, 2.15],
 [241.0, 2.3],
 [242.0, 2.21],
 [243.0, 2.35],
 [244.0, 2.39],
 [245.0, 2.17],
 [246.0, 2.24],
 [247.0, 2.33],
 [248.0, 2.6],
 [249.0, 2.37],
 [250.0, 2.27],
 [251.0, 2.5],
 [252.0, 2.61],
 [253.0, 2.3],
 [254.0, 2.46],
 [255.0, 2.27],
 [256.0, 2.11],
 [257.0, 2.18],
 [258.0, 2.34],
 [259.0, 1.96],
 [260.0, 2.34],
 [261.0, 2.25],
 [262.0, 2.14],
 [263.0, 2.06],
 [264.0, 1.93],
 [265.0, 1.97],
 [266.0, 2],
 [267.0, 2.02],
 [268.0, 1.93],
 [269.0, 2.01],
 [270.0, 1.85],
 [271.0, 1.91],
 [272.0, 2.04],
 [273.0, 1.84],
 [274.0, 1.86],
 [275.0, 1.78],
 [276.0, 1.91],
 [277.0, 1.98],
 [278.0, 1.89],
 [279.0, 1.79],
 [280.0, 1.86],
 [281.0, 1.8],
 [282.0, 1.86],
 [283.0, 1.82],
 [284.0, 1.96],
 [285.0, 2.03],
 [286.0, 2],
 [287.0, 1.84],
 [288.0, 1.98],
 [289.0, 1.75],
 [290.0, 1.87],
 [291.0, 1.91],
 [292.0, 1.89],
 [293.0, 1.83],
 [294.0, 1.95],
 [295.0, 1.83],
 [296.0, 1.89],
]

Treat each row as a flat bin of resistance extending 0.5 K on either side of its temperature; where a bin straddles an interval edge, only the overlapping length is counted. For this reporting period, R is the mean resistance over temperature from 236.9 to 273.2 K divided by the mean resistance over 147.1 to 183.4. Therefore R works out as 0.91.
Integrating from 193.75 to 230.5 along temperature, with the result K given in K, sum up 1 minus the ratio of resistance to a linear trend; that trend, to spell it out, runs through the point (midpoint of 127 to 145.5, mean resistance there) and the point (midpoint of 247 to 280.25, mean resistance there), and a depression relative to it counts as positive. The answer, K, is 6.8 K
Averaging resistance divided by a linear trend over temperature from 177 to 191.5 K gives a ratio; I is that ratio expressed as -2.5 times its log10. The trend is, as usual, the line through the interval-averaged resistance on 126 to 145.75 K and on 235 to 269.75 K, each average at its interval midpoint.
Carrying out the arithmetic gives 0.342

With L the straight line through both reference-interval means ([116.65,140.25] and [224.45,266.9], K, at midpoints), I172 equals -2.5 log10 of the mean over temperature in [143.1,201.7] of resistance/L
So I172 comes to 0.15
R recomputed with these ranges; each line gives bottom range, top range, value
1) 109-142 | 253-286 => 0.83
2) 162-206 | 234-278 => 1.23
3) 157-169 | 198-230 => 0.76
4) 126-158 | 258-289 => 0.81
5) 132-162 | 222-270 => 0.91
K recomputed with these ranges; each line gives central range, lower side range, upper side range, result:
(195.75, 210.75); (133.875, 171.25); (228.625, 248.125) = 5.8 K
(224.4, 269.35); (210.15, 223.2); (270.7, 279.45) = -4.5 K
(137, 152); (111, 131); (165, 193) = -1.2 K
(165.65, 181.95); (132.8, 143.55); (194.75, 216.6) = -3.4 K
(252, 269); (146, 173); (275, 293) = -1.3 K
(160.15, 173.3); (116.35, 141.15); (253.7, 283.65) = -1.2 K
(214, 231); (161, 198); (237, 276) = -1.2 K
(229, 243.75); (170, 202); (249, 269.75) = -1.4 K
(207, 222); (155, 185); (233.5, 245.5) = 1.1 K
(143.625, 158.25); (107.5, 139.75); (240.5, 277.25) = -0.6 K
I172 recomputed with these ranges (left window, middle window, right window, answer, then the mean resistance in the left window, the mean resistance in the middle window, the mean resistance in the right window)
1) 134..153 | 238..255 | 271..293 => -0.163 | 2.41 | 2.35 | 1.89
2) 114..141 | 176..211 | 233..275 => 0.455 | 2.39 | 1.5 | 2.17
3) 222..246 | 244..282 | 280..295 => -0.032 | 2.22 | 2.11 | 1.89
